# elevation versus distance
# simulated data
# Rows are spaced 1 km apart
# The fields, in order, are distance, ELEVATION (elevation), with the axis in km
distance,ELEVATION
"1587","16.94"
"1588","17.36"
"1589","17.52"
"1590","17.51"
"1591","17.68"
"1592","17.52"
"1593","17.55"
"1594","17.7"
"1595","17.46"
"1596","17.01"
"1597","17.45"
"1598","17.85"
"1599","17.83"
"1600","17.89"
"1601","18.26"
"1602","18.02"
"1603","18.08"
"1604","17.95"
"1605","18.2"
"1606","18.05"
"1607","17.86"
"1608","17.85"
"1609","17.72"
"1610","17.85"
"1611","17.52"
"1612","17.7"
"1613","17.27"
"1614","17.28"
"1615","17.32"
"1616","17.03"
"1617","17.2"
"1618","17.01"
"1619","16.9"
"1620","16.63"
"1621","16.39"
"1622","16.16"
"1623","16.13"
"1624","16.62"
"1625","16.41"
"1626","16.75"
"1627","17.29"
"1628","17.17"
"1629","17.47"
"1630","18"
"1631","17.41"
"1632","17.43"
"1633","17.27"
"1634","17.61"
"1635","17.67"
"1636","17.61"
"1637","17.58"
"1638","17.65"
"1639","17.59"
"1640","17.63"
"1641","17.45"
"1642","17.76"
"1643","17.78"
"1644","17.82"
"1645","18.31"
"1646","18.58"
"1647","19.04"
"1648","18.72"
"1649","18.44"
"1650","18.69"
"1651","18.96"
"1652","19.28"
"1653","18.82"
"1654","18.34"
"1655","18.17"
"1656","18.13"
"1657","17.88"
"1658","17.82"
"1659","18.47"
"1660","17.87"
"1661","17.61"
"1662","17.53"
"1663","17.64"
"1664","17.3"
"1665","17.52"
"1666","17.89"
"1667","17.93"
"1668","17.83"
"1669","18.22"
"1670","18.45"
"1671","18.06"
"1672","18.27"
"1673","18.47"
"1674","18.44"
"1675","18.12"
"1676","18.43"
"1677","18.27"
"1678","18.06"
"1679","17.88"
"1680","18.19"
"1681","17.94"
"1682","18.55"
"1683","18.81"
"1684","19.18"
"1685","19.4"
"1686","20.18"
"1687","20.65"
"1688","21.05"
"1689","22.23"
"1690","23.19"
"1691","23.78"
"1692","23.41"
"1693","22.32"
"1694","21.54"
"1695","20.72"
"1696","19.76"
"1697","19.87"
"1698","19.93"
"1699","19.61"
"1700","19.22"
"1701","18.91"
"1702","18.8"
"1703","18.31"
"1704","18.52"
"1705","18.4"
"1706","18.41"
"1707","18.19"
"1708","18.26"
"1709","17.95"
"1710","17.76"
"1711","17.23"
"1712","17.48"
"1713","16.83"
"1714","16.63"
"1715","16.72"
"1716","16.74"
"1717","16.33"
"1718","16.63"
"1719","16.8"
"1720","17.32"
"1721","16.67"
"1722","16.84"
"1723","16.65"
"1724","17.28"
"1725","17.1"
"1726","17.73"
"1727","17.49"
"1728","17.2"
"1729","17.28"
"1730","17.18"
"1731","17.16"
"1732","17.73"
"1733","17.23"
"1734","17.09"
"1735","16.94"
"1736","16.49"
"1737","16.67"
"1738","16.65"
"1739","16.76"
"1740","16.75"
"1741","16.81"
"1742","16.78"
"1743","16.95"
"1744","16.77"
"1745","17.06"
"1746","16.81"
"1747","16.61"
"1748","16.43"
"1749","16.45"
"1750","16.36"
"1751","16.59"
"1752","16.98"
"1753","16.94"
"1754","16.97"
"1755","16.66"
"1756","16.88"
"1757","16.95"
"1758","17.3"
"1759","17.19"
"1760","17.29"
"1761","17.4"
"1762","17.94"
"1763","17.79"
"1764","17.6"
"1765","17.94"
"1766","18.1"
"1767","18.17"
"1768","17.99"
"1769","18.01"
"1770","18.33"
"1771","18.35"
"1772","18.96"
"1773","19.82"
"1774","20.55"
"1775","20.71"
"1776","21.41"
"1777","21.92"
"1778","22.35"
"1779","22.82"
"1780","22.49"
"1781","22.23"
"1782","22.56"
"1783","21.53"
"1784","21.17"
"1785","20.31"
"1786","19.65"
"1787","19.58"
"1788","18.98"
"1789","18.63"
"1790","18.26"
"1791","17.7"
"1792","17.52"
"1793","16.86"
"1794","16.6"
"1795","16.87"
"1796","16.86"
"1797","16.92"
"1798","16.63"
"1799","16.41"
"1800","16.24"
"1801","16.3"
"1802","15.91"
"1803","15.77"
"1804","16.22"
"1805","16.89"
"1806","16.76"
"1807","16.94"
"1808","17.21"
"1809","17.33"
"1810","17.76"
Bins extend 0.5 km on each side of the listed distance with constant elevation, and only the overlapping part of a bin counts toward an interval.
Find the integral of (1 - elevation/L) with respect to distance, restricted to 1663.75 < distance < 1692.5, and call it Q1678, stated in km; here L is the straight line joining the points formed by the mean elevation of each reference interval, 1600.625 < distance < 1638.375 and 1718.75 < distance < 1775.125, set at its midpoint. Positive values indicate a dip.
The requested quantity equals -3.02 km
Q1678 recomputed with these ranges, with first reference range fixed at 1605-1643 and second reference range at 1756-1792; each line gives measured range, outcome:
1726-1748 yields 2.15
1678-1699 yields -2.51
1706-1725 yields 1.41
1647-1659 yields -0.54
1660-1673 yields 0.01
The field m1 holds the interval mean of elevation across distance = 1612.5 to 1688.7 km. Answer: 17.9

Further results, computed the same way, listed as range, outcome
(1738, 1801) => 18.2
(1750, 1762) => 17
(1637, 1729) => 18.4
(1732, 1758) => 16.8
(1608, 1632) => 17.1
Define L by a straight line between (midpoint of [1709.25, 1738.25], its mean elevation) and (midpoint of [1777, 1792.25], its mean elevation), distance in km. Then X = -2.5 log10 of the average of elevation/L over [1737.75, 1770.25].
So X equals 0.10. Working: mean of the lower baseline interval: 17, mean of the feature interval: 17.2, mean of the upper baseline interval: 20.5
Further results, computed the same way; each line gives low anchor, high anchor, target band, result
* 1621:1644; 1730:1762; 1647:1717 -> -0.10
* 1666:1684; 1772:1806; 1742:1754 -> 0.12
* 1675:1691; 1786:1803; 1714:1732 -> 0.10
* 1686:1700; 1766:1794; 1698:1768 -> 0.19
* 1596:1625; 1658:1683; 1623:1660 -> -0.01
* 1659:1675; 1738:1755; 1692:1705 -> -0.14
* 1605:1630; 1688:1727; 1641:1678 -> -0.02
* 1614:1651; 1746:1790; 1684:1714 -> -0.09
